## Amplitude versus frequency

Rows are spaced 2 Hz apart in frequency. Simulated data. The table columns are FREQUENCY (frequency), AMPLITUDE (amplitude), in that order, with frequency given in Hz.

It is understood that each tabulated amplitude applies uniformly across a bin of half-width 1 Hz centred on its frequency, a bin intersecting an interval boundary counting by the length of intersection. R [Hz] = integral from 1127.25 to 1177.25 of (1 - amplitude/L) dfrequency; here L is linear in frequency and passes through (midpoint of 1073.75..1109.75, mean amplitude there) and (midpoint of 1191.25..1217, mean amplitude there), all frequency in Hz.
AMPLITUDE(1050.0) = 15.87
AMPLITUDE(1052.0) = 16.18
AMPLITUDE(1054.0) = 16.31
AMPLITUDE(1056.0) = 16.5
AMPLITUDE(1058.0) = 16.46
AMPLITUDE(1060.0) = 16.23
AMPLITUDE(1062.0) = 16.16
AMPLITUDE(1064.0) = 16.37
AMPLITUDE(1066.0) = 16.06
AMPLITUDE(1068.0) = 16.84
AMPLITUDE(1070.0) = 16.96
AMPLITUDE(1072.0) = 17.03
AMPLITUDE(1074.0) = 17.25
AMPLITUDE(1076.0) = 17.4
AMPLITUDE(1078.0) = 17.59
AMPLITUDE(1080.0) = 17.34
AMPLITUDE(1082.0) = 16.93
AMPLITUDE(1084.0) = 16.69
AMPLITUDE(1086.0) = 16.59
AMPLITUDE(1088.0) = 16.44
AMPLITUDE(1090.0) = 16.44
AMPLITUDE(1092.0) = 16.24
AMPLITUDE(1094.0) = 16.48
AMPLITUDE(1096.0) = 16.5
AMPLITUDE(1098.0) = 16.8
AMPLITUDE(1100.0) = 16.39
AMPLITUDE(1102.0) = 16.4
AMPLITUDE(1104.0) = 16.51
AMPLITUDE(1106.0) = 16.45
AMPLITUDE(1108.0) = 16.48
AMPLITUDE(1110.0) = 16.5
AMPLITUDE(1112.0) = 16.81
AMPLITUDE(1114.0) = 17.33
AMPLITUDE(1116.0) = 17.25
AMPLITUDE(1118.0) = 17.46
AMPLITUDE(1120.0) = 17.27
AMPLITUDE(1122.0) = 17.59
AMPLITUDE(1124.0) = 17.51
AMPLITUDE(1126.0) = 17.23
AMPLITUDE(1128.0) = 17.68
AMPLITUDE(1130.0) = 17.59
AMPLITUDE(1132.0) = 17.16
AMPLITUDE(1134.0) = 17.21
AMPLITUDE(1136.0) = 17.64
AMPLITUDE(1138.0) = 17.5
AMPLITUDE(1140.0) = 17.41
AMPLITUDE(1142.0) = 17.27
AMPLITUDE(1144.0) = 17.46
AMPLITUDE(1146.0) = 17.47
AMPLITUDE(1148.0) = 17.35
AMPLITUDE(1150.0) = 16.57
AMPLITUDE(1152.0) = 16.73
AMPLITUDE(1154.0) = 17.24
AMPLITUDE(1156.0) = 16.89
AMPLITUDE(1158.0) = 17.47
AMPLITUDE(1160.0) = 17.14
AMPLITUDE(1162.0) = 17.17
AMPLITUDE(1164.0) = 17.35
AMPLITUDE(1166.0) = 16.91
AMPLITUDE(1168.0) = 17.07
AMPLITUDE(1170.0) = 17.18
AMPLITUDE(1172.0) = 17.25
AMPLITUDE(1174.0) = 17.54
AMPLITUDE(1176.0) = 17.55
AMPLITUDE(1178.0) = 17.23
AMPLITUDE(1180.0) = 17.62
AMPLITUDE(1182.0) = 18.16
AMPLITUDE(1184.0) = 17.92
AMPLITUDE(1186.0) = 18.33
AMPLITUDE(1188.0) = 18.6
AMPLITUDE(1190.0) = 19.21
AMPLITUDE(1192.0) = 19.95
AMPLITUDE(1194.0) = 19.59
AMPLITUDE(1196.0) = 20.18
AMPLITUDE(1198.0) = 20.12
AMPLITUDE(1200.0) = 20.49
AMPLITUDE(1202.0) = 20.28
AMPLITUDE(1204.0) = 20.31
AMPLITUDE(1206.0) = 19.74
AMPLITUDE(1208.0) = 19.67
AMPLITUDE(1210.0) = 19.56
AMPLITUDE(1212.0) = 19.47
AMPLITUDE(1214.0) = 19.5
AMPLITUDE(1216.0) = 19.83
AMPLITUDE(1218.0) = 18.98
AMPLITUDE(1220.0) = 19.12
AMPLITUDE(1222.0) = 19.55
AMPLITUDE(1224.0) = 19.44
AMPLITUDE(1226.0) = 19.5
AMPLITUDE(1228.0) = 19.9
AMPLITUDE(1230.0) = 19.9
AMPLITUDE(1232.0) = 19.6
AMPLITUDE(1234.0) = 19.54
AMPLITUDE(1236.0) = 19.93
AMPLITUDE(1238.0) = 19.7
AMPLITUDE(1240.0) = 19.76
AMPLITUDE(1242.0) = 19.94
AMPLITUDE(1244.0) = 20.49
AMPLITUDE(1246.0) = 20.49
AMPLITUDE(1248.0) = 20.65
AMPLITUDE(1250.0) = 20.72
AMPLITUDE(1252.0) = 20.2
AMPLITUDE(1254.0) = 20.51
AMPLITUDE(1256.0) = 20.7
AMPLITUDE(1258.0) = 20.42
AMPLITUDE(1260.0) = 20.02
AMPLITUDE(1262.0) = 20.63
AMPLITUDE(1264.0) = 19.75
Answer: 3.1 Hz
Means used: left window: 16.7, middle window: 17.3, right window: 19.9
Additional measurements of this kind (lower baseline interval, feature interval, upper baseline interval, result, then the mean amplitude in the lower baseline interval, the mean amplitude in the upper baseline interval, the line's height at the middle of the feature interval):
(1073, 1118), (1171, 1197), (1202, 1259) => 0.61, 16.8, 19.9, 18.8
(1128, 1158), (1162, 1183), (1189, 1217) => 1.32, 17.3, 19.9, 18.5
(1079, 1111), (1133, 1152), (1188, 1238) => 0.58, 16.6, 19.7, 17.8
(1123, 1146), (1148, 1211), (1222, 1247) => 0.86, 17.4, 19.8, 18.5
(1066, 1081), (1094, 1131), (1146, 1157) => 0.20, 17.1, 17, 17.1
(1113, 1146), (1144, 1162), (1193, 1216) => 1.05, 17.4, 19.9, 18.2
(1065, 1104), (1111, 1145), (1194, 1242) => 0.67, 16.8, 19.7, 17.7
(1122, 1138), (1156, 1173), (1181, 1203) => 1.22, 17.4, 19.3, 18.5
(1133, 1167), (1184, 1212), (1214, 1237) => -1.36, 17.2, 19.6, 18.7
